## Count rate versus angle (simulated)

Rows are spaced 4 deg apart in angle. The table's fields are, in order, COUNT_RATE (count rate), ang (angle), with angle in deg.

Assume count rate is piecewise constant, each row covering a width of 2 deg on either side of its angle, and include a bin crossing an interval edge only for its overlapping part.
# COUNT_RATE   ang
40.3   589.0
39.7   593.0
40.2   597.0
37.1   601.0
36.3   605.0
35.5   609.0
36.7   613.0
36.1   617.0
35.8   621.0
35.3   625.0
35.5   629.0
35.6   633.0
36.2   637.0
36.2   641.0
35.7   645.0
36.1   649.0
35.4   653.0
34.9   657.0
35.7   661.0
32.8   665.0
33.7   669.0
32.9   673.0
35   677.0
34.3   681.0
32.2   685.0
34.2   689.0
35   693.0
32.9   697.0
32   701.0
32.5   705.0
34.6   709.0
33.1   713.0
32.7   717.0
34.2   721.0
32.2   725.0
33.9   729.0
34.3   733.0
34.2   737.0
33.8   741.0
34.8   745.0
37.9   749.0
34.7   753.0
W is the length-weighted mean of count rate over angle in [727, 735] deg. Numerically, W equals 34.1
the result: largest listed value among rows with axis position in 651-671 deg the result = 35.7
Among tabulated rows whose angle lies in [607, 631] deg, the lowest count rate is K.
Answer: 35.3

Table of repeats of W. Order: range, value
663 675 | 33.1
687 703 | 33.5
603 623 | 36.1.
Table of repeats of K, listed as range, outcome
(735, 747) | 33.8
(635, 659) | 34.9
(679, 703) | 32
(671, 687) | 32.2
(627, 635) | 35.5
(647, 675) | 32.8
